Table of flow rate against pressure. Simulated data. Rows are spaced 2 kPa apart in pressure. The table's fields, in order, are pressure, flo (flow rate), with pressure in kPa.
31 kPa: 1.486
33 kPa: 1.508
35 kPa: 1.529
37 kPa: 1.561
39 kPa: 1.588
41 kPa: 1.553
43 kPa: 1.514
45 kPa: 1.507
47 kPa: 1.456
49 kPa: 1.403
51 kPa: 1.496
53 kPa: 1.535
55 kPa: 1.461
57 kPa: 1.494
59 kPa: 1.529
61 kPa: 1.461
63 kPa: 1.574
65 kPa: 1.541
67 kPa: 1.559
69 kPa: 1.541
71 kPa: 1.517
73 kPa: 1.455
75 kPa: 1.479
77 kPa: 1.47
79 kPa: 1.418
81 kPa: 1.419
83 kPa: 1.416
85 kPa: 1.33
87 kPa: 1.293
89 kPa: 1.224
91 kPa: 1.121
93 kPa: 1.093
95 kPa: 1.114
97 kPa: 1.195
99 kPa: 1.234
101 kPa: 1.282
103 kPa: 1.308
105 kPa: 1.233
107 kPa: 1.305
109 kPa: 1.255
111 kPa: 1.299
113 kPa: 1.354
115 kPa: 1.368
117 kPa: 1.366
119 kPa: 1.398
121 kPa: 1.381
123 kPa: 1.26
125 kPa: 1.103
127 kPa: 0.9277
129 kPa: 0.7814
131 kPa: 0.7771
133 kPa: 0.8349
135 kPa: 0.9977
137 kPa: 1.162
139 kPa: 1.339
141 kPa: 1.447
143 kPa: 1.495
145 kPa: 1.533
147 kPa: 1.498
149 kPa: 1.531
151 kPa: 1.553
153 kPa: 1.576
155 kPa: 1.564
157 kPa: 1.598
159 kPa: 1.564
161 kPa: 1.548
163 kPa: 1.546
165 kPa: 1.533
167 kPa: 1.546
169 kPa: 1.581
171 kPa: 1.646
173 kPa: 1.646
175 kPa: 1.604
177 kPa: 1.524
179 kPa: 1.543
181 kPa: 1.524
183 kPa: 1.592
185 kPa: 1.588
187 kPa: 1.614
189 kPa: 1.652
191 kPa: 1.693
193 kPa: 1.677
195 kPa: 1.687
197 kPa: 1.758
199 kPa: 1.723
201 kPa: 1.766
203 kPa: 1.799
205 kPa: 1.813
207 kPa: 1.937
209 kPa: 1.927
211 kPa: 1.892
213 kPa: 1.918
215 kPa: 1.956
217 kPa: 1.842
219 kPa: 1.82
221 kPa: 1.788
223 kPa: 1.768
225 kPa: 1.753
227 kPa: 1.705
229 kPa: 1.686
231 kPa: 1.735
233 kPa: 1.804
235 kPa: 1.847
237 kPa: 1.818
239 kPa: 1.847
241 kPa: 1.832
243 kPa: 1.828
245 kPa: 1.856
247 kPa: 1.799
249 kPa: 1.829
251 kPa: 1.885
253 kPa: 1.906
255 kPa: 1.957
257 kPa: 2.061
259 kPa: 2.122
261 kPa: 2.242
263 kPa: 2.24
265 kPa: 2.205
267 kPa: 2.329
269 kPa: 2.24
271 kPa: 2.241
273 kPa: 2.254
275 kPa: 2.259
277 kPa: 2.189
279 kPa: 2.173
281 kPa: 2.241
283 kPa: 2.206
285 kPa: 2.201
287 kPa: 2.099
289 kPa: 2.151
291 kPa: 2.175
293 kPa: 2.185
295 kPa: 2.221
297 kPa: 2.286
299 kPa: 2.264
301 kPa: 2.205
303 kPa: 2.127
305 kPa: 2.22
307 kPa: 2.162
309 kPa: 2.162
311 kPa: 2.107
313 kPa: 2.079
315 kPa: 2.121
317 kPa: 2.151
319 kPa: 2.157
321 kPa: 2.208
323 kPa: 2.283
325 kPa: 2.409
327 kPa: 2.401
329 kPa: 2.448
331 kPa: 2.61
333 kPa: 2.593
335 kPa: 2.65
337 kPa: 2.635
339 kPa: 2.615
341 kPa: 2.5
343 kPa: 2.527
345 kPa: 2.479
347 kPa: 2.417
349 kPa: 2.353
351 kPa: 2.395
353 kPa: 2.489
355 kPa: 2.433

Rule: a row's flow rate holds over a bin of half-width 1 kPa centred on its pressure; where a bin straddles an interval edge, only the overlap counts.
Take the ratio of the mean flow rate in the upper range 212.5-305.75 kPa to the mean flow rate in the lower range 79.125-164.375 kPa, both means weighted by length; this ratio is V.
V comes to 1.56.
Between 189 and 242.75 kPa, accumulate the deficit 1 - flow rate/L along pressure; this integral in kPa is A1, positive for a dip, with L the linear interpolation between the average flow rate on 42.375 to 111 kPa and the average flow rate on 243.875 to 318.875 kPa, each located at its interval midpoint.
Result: 2.8 kPa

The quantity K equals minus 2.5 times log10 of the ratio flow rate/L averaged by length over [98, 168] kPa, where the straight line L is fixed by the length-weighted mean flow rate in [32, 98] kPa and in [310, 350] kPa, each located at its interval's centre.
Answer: 0.256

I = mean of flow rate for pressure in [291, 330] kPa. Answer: 2.22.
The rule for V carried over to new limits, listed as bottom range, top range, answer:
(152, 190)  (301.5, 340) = 1.47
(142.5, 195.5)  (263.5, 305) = 1.40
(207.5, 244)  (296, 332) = 1.23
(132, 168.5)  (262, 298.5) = 1.54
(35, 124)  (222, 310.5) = 1.47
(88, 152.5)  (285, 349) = 1.85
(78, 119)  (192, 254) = 1.41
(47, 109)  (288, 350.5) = 1.68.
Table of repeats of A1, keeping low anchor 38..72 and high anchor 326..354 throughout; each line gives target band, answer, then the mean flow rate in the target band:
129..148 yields 6.3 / 1.21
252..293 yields 1.8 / 2.17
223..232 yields 1.7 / 1.73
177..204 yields 4.5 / 1.66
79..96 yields 3.8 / 1.26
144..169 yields 4.2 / 1.55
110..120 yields 2.1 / 1.36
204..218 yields 1.1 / 1.9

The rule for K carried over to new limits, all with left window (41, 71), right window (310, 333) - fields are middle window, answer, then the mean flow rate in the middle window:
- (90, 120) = 0.29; 1.26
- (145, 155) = 0.16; 1.54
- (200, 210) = 0.05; 1.85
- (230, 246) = 0.12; 1.82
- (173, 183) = 0.19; 1.56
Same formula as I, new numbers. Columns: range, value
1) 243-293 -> 2.11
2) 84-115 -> 1.25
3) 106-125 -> 1.32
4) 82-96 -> 1.23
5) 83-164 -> 1.3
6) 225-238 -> 1.76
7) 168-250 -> 1.75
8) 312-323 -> 2.16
